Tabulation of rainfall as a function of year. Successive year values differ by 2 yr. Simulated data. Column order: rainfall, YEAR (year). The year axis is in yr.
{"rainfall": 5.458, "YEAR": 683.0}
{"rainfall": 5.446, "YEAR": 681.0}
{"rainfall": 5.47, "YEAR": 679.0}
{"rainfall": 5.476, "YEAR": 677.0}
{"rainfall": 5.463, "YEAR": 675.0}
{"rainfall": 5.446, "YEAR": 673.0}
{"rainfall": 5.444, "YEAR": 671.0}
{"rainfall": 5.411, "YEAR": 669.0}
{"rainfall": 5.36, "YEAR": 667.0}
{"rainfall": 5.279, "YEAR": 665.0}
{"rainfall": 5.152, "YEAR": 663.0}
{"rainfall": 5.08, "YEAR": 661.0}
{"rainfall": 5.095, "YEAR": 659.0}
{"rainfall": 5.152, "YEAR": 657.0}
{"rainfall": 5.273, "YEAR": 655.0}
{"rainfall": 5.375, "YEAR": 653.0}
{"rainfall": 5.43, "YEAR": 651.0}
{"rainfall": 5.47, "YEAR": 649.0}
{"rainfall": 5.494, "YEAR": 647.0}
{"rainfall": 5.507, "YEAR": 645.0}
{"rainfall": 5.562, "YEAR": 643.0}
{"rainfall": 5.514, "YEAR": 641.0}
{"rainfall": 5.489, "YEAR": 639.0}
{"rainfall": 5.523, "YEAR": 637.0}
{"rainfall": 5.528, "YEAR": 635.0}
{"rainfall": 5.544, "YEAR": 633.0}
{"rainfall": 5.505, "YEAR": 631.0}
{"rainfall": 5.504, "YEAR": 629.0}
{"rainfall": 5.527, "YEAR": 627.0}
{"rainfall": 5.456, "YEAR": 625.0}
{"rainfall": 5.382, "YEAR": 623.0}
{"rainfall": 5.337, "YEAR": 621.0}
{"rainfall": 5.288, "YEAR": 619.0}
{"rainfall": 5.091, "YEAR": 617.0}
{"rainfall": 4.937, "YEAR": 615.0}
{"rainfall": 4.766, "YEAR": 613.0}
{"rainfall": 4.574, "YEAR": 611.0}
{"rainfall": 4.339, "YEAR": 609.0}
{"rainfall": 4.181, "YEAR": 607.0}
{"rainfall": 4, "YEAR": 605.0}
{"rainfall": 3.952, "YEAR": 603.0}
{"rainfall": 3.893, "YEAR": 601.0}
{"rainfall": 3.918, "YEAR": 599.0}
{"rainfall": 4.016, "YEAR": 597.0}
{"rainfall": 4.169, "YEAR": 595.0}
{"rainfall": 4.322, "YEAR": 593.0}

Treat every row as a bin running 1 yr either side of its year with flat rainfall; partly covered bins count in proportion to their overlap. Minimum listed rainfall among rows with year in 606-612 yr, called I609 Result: 4.181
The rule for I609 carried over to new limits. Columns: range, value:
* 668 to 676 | 5.411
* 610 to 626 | 4.574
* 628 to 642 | 5.489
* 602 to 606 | 3.952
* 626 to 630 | 5.504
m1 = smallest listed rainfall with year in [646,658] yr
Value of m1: 5.152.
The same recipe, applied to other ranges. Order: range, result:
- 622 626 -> 5.382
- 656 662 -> 5.08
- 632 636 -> 5.528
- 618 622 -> 5.288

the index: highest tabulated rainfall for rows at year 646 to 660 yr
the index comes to 5.494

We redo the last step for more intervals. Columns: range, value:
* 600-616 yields 4.937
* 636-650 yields 5.562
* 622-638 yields 5.544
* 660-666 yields 5.279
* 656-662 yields 5.152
